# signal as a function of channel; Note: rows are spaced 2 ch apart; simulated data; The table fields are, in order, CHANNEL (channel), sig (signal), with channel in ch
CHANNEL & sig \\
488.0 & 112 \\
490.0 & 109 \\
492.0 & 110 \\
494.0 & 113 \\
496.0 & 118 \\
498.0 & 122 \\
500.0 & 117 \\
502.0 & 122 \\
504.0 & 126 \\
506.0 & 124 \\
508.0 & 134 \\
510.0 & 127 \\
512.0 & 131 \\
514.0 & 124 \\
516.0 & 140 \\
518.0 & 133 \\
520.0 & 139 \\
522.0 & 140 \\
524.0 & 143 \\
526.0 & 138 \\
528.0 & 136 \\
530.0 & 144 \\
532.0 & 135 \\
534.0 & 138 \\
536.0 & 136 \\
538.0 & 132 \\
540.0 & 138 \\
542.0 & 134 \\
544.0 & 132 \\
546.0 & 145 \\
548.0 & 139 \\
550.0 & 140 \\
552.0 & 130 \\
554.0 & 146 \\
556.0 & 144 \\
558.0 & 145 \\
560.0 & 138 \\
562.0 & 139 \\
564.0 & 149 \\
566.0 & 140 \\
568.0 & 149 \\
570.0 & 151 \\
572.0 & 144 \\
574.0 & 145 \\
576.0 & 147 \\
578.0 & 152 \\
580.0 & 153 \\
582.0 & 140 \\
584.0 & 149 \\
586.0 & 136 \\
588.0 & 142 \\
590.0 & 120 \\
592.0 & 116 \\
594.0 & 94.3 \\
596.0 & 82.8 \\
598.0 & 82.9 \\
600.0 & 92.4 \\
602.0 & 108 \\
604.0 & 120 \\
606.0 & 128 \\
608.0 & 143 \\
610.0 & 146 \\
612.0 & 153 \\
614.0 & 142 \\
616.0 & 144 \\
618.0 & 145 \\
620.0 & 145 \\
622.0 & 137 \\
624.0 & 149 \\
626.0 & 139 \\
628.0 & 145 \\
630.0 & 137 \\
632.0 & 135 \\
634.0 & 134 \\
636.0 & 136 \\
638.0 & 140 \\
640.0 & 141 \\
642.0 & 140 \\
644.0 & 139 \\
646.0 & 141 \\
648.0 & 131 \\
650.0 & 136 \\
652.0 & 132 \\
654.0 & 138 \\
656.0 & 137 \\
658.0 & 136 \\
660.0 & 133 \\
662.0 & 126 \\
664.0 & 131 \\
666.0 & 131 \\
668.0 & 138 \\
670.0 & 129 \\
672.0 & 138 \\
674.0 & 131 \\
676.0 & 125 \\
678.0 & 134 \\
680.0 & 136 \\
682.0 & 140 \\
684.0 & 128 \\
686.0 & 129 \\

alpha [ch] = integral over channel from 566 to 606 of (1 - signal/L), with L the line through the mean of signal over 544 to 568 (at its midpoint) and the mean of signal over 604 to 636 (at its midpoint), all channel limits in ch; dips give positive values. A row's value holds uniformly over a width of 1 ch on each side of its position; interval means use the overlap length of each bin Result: 3.7 ch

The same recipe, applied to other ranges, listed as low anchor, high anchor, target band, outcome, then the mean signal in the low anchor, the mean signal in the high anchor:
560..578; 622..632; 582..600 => 3.56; 145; 141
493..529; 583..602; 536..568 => -4.98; 129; 113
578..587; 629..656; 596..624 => 2.49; 145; 137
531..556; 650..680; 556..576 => -1.17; 137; 133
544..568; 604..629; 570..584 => -0.57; 141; 142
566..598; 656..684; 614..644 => -1.67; 133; 133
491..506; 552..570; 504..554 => -1.89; 119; 143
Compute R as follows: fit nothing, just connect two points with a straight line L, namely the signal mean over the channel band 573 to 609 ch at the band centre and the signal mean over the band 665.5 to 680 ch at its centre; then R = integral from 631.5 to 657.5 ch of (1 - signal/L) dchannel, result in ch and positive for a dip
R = -1.4 ch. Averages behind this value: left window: 125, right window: 133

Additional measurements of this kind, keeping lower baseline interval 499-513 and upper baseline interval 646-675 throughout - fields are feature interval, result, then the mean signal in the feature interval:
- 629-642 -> -0.5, 137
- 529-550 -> -1.6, 137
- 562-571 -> -1.2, 146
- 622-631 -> -0.7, 142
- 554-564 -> -1.1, 143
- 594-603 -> 2.7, 91.8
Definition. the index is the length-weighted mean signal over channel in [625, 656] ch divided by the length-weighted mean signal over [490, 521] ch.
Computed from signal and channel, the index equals 1.1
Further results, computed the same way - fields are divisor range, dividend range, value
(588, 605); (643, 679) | 1.28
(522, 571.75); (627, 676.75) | 0.97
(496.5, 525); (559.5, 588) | 1.12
